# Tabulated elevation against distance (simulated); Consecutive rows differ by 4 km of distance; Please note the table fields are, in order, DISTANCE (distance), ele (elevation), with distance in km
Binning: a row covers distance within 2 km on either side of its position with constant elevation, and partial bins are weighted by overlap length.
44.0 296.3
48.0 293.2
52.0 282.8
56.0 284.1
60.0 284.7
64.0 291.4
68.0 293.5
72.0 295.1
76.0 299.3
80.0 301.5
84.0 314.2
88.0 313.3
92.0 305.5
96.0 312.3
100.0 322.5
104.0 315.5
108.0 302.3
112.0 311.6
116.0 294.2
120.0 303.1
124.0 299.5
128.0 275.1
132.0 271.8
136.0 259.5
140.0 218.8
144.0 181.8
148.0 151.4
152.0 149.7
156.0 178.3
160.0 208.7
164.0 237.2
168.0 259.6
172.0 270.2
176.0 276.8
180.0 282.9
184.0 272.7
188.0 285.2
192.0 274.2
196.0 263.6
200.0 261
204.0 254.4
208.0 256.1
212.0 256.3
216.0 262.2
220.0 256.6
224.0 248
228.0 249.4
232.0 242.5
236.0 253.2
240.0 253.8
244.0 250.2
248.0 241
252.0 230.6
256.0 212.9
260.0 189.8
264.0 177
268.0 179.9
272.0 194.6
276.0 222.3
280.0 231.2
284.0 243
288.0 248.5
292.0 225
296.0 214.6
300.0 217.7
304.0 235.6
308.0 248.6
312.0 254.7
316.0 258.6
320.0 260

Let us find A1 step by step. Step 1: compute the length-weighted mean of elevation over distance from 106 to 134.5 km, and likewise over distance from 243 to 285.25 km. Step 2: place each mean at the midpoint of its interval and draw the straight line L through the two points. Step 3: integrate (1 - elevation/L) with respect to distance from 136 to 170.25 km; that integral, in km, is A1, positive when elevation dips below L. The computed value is 9.0 km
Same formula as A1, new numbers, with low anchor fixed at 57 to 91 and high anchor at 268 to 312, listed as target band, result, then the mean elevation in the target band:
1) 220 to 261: 0.76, 239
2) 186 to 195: -0.61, 278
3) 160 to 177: 0.86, 254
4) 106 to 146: 1.46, 272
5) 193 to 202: -0.20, 264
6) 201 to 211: -0.04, 256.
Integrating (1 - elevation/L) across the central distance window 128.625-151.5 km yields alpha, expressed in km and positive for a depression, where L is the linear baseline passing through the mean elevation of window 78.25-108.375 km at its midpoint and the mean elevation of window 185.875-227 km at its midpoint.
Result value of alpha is 5.9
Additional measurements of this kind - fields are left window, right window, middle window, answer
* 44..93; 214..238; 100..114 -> -1.3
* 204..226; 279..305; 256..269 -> 2.9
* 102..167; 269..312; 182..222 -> -4.2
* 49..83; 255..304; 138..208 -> 4.0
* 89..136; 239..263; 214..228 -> -0.7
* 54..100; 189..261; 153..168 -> 3.3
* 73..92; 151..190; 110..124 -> -1.0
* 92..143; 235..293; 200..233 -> -1.3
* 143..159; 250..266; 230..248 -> -4.8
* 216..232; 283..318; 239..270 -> 3.9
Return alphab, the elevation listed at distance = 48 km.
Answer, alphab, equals 293.2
